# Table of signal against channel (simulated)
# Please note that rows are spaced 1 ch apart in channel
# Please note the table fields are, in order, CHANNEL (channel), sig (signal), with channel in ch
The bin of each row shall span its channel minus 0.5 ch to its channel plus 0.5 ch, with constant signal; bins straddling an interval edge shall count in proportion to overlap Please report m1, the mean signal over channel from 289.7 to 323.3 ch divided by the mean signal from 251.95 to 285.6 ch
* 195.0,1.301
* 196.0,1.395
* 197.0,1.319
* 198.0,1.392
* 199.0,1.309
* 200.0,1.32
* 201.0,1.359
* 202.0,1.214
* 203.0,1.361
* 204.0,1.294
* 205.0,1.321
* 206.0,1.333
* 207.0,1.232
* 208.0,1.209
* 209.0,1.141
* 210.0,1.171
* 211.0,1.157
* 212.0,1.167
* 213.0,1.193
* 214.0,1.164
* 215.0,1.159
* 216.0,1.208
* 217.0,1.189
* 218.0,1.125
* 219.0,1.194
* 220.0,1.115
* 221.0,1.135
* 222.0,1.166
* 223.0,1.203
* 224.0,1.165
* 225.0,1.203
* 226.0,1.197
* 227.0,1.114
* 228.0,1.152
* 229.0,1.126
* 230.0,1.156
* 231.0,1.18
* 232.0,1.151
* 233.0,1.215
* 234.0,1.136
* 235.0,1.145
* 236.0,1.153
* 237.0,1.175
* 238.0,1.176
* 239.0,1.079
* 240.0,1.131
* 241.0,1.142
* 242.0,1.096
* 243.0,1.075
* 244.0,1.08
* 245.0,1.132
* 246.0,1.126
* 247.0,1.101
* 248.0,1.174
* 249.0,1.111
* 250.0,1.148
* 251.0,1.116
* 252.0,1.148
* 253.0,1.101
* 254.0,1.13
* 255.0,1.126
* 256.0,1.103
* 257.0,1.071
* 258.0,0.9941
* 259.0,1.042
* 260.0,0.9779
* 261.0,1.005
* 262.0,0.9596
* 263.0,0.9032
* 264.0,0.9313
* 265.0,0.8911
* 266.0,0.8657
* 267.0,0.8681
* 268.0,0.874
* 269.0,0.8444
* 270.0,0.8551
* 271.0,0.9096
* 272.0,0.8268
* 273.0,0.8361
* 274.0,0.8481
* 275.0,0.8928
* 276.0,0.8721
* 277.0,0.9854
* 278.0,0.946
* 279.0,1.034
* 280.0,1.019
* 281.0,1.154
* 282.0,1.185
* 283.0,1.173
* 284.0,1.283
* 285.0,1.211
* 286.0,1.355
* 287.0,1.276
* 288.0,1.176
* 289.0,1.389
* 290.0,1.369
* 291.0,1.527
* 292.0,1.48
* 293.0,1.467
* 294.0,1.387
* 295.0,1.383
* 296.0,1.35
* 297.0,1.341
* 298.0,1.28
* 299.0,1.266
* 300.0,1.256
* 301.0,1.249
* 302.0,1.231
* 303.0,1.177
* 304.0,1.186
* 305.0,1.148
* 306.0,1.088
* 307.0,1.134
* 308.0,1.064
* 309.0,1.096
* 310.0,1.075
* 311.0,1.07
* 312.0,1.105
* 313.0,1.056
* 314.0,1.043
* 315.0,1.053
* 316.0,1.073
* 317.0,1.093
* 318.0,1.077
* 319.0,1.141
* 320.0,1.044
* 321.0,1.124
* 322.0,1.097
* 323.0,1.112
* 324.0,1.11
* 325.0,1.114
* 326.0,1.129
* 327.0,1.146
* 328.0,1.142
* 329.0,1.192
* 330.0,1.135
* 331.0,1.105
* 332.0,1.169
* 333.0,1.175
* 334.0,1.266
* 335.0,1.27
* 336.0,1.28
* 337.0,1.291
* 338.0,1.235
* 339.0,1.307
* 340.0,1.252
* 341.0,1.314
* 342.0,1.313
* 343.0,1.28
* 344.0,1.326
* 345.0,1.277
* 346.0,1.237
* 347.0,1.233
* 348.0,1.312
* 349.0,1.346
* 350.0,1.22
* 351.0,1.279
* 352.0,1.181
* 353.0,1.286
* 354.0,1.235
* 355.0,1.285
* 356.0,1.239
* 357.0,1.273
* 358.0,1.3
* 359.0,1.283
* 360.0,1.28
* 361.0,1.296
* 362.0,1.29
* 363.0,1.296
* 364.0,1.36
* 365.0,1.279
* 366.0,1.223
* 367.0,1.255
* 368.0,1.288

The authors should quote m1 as 1.20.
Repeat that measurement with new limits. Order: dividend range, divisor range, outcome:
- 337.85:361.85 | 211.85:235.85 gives 1.09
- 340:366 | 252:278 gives 1.34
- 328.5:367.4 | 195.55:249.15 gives 1.06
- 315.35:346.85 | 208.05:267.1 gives 1.07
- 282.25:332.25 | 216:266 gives 1.08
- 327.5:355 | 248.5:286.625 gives 1.23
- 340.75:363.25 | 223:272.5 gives 1.19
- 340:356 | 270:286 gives 1.25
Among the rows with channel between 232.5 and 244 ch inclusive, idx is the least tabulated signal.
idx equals 1.075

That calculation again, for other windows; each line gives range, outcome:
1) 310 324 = 1.043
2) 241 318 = 0.8268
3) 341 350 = 1.22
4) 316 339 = 1.044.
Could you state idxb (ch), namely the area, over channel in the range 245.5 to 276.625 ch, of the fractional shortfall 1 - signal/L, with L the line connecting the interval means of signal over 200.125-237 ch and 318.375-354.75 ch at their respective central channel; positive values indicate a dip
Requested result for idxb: 5.48 ch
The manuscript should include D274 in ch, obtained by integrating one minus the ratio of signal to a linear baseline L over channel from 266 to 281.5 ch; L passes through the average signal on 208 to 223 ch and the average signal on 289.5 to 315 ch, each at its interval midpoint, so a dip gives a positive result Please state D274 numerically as 3.76 ch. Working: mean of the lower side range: 1.17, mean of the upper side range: 1.23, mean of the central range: 0.916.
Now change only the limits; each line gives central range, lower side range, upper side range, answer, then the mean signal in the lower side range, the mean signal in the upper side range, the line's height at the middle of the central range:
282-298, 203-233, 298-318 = -2.72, 1.19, 1.13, 1.14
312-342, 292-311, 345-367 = 2.26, 1.23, 1.27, 1.25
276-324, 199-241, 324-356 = 1.42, 1.19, 1.23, 1.22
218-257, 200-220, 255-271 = -2.25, 1.22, 0.95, 1.08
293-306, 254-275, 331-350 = -2.19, 0.94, 1.27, 1.09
